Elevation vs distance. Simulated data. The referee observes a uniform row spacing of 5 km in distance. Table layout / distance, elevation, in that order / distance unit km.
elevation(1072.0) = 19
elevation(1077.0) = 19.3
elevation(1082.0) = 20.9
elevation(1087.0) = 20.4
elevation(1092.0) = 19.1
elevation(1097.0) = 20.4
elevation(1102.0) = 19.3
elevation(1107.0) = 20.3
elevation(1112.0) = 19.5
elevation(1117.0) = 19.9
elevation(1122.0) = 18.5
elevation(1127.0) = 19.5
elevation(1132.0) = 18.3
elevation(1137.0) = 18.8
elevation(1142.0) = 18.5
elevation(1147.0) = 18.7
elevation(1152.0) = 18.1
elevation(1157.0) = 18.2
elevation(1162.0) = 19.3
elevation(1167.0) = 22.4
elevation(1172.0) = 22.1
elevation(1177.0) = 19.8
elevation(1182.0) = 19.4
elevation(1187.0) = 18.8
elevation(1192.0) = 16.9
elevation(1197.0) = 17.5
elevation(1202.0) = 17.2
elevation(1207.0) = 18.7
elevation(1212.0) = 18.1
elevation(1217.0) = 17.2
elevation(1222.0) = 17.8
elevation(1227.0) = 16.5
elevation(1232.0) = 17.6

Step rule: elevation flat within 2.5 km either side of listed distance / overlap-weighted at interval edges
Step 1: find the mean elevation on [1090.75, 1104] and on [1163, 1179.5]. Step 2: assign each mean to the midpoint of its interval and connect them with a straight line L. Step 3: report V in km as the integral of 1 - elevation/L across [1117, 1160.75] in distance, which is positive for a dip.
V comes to 4.0 km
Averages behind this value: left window 19.7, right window 21.2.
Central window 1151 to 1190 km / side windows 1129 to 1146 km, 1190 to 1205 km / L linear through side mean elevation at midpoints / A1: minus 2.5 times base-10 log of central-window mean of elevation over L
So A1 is -0.11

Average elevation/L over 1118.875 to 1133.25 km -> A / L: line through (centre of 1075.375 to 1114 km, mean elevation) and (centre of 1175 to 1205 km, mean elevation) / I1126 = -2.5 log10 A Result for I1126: 0.029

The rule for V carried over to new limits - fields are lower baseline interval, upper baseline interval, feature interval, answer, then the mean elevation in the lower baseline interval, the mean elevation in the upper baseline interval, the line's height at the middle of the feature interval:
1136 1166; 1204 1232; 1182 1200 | 0.16 km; 18.8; 17.6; 18.1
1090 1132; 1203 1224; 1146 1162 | 0.32 km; 19.5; 17.9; 18.8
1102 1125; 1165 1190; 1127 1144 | 0.98 km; 19.5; 20.4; 19.8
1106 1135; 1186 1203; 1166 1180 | -2.49 km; 19.3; 17.5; 18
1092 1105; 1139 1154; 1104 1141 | -0.26 km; 19.7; 18.5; 19.1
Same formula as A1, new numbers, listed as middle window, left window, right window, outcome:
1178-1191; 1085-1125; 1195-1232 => -0.05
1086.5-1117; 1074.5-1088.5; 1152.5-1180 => 0.02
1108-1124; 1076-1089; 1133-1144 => -0.01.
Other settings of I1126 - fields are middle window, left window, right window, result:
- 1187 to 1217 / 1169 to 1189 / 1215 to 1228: 0.05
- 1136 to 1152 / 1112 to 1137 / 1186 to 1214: 0.01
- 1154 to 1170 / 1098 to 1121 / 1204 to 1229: -0.07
